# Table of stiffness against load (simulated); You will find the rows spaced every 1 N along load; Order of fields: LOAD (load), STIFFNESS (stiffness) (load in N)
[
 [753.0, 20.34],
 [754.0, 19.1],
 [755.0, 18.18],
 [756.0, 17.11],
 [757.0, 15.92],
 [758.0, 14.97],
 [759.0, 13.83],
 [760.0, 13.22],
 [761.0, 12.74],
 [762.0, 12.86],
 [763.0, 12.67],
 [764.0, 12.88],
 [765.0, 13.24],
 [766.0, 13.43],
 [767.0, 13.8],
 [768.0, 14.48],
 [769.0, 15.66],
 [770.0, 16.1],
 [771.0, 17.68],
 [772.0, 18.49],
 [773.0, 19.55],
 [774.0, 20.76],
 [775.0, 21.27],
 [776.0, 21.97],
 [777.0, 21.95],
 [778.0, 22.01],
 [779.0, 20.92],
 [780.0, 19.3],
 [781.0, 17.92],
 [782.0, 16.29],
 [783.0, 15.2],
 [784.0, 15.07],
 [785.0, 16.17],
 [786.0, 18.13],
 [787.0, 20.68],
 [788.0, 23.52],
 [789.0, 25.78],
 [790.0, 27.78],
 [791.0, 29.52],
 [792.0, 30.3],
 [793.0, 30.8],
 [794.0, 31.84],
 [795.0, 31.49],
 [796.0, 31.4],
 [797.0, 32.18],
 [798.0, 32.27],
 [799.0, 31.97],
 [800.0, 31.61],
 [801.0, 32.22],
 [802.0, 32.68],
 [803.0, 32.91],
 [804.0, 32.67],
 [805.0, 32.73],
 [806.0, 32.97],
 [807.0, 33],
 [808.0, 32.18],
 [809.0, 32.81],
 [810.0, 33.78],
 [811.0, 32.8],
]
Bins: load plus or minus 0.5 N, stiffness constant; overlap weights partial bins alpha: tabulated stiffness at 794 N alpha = 31.84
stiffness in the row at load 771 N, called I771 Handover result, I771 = 17.68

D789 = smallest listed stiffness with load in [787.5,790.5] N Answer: 23.52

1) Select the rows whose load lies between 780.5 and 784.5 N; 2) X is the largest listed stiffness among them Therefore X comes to 17.92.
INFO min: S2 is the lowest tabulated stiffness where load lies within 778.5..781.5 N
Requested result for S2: 17.92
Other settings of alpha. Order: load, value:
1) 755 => 18.18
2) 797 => 32.18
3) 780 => 19.3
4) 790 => 27.78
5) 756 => 17.11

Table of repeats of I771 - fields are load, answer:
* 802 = 32.68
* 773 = 19.55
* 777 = 21.95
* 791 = 29.52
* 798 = 32.27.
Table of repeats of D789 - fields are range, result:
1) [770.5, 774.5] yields 17.68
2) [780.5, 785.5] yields 15.07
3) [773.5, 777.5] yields 20.76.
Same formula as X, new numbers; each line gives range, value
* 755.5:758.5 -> 17.11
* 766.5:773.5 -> 19.55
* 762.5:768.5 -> 14.48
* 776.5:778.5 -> 22.01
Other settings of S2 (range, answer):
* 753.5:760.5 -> 13.22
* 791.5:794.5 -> 30.3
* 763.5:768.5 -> 12.88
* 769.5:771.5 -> 16.1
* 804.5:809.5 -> 32.18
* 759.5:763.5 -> 12.67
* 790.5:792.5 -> 29.52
